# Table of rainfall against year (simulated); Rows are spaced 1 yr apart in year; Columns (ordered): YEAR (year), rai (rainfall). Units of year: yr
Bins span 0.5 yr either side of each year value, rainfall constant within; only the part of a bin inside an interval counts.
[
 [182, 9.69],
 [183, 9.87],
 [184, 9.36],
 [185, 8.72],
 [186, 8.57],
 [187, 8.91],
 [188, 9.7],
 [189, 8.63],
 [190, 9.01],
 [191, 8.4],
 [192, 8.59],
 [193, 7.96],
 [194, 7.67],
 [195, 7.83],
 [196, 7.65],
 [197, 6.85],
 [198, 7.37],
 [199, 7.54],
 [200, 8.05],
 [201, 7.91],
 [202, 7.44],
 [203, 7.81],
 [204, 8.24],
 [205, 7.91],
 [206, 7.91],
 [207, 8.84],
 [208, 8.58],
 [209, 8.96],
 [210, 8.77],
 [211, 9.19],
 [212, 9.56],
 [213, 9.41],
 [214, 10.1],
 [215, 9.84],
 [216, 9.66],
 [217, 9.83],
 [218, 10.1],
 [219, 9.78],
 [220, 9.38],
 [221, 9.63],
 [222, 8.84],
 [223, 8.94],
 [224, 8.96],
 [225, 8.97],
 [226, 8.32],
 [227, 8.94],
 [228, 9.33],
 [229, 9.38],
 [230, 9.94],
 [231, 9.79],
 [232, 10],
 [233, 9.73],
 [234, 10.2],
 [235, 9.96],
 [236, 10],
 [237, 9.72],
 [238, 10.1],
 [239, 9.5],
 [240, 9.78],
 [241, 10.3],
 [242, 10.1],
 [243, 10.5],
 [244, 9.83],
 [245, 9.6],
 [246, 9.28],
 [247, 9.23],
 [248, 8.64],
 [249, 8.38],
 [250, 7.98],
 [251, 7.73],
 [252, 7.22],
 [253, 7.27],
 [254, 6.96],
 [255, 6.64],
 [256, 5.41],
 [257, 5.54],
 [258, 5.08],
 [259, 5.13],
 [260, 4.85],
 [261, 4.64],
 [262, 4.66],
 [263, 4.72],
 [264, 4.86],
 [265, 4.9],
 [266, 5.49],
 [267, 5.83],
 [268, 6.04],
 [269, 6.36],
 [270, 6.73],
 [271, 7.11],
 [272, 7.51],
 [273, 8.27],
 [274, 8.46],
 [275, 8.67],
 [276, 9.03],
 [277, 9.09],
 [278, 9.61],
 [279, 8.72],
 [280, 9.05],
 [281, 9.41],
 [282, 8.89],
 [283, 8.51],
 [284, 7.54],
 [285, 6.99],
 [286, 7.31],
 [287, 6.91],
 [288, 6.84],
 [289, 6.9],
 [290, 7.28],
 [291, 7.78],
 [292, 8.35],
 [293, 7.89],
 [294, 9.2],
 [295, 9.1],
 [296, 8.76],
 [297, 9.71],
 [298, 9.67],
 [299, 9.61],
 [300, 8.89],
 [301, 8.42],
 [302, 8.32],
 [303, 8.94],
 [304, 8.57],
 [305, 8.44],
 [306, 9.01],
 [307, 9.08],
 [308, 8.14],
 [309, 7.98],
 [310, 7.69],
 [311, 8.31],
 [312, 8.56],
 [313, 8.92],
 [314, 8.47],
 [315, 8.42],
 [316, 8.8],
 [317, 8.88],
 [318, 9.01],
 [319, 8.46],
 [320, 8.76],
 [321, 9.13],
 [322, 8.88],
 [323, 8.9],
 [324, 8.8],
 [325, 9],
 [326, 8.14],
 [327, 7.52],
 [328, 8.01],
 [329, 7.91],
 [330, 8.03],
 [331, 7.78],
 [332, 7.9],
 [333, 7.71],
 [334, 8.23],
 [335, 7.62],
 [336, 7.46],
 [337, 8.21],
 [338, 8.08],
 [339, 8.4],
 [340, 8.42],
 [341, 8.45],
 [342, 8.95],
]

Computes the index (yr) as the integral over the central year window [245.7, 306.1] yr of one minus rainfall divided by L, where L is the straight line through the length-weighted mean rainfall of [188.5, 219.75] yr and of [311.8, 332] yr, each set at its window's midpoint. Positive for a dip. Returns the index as 6.8 yr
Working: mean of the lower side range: 8.57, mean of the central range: 7.56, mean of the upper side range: 8.5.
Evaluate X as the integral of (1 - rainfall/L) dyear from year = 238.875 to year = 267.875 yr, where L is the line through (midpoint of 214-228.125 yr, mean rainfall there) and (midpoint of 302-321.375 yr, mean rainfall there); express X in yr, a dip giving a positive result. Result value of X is 6.1 yr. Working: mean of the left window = 9.35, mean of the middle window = 7.2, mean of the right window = 8.6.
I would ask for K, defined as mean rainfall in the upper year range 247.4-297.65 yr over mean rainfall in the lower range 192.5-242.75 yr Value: 0.8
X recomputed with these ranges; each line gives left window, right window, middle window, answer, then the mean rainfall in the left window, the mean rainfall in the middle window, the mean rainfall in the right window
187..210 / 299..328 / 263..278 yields 2.49 yr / 8.16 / 7.03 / 8.59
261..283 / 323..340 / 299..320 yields -2.19 yr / 7.27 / 8.6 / 8.09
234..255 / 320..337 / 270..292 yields 1.60 yr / 9.07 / 8.06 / 8.21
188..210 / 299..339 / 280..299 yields 0.24 yr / 8.11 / 8.23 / 8.41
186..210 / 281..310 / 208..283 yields -0.97 yr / 8.18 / 8.36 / 8.33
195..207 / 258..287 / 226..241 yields -4.61 yr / 7.75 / 9.71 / 7.05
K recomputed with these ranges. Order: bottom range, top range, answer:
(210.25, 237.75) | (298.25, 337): 0.89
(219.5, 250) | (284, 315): 0.88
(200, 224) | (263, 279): 0.80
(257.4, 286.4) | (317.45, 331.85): 1.20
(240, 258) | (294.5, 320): 1.06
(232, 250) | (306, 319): 0.88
